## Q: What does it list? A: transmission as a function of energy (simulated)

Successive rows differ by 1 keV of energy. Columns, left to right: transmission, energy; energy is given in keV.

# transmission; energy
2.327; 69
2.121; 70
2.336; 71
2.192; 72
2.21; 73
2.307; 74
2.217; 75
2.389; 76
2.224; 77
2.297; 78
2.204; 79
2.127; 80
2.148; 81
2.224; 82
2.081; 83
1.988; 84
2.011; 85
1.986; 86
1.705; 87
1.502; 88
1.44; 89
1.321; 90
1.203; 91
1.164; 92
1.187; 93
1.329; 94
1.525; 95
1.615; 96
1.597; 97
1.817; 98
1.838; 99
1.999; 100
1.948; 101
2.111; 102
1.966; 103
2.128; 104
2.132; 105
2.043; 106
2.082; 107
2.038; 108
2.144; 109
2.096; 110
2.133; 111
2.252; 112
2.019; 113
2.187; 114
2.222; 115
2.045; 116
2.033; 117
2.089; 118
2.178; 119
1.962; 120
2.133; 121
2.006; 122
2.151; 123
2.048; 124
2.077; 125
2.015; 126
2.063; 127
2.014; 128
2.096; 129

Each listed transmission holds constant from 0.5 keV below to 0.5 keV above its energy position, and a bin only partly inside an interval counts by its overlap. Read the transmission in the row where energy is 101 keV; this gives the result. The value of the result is 1.948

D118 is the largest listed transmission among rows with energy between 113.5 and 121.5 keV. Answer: 2.222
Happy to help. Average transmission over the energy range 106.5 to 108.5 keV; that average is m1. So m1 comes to 2.06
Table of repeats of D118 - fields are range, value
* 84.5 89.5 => 2.011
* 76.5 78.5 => 2.297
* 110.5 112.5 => 2.252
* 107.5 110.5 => 2.144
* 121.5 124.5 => 2.151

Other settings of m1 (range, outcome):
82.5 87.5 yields 1.95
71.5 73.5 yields 2.2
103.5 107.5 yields 2.1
